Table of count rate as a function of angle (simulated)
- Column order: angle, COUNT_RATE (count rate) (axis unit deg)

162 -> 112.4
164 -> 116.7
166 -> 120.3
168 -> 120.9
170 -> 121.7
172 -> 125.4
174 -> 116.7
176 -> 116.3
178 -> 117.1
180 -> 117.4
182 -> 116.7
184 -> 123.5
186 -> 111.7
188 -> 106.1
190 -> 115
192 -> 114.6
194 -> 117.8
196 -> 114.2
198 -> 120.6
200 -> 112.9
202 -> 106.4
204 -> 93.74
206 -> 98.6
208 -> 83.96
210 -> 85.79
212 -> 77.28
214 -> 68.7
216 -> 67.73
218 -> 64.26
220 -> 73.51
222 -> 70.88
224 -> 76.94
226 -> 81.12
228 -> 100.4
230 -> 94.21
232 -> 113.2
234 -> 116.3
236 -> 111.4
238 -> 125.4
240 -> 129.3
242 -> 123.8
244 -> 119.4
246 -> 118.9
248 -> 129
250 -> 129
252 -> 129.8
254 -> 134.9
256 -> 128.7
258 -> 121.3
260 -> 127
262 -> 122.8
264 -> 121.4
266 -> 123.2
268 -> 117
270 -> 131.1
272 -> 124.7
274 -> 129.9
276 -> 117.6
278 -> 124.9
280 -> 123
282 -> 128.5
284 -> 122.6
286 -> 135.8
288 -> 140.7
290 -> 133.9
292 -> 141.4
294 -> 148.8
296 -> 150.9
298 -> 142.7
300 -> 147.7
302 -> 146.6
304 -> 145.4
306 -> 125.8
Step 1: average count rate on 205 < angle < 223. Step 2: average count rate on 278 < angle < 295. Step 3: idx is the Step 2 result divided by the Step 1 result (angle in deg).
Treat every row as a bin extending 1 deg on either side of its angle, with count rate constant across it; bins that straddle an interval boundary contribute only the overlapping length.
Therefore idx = 1.7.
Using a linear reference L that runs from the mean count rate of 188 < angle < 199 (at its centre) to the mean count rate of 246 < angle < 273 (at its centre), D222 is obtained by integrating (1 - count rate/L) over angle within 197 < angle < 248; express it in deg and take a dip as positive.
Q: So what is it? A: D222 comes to 9.4 deg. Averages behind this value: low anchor 116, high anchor 126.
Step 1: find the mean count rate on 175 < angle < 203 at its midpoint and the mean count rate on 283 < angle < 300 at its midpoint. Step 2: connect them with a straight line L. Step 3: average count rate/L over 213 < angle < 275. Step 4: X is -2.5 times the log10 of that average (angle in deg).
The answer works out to 0.17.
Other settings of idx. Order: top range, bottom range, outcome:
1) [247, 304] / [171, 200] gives 1.13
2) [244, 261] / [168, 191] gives 1.08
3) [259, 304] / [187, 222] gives 1.40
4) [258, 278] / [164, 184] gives 1.04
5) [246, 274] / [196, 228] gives 1.45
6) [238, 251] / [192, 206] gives 1.13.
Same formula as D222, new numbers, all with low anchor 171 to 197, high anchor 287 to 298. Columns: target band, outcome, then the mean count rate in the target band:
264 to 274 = 0.9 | 124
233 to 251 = 1.1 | 122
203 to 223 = 7.3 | 78.4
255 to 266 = 0.9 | 124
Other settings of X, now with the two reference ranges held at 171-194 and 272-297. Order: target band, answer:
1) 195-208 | 0.13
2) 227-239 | 0.13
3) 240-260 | 0.01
